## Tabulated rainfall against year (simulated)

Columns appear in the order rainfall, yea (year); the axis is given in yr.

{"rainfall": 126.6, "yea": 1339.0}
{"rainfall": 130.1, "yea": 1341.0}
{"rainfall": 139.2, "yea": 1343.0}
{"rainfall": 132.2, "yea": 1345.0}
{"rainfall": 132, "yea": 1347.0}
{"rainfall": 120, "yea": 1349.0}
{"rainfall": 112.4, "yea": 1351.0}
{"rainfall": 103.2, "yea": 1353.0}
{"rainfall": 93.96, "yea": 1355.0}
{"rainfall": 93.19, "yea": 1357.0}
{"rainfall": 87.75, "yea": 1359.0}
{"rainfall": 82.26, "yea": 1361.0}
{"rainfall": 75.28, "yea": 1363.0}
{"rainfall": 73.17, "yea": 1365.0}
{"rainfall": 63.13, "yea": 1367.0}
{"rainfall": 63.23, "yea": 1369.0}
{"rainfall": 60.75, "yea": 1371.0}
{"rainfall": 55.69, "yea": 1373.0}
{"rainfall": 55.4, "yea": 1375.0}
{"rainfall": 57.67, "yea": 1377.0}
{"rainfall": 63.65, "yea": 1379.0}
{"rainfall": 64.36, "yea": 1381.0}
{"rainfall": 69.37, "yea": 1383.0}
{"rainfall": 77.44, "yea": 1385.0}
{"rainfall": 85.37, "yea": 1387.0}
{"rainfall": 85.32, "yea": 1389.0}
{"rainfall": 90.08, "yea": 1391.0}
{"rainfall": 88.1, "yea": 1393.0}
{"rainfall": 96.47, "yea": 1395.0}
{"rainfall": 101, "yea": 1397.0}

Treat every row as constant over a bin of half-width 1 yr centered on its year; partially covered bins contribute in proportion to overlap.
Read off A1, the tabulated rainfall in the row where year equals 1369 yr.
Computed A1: 63.23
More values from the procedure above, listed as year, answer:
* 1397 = 101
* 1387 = 85.37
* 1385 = 77.44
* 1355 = 93.96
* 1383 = 69.37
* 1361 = 82.26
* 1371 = 60.75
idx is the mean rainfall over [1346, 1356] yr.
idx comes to 112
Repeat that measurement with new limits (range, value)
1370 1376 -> 57.3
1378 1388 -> 72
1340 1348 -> 133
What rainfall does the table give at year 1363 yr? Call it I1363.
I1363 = 75.28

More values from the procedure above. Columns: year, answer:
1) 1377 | 57.67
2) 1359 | 87.75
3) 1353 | 103.2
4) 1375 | 55.4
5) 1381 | 64.36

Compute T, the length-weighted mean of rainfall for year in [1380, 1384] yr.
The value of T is 66.9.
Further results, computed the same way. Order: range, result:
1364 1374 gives 63.2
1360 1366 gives 76.9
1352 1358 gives 96.8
